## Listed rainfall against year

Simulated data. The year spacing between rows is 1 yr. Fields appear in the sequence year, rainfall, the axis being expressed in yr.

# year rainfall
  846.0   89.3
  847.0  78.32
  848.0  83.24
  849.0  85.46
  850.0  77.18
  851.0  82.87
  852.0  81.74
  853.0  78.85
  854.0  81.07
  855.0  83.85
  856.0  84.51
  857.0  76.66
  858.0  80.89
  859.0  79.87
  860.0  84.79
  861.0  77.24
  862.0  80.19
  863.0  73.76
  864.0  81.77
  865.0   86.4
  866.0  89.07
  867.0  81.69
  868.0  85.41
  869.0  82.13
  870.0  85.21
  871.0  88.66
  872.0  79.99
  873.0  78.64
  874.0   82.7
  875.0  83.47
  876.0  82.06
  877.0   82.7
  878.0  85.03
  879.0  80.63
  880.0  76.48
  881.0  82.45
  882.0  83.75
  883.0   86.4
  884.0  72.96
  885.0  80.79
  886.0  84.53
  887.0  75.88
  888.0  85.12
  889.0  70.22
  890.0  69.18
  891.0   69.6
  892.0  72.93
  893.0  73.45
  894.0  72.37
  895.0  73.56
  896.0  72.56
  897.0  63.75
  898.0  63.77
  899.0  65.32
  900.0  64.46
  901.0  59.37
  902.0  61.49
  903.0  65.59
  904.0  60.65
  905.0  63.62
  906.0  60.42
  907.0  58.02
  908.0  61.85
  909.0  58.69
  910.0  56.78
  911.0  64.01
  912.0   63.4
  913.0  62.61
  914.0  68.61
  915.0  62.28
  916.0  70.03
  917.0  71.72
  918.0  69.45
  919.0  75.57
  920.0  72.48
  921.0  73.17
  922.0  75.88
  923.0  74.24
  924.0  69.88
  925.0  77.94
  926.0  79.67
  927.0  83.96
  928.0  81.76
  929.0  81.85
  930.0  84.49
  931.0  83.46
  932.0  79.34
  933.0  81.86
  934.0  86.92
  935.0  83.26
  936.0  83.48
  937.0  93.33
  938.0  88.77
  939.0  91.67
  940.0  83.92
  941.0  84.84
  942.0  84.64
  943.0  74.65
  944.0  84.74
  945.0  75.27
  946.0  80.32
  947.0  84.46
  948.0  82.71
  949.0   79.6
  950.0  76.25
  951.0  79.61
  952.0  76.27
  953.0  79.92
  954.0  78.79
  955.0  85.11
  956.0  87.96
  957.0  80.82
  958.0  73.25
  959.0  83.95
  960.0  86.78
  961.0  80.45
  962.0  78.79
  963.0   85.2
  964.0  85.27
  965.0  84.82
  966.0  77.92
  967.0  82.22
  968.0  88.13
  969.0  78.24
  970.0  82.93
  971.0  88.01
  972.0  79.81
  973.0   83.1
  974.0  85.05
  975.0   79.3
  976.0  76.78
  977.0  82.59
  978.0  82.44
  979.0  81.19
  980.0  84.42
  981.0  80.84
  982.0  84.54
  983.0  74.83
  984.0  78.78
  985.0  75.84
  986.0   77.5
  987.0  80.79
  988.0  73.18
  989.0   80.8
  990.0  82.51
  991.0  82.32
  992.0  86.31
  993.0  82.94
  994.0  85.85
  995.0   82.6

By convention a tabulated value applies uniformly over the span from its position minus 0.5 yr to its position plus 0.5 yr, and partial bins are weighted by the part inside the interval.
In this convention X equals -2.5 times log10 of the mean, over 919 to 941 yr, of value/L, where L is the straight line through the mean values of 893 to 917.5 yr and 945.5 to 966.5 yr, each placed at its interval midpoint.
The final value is -0.12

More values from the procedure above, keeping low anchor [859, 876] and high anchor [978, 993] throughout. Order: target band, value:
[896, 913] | 0.30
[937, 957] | -0.02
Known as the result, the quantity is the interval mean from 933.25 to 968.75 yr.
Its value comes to 82.7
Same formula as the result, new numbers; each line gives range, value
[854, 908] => 76.2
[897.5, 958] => 74.9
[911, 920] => 68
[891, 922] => 66.3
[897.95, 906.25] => 62.8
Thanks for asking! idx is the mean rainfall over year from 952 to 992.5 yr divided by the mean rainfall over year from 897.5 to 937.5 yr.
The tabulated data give 1.14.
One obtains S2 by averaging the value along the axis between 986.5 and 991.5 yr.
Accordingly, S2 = 79.9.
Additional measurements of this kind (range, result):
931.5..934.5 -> 82.7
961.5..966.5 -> 82.4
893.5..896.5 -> 72.8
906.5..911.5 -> 59.9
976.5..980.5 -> 82.7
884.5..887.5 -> 80.4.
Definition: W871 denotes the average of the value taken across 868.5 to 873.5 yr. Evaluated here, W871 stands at 82.9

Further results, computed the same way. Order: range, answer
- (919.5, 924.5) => 73.1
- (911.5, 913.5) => 63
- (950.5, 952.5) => 77.9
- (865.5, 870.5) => 84.7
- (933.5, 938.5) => 87.2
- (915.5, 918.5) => 70.4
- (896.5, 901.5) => 63.3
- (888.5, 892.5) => 70.5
